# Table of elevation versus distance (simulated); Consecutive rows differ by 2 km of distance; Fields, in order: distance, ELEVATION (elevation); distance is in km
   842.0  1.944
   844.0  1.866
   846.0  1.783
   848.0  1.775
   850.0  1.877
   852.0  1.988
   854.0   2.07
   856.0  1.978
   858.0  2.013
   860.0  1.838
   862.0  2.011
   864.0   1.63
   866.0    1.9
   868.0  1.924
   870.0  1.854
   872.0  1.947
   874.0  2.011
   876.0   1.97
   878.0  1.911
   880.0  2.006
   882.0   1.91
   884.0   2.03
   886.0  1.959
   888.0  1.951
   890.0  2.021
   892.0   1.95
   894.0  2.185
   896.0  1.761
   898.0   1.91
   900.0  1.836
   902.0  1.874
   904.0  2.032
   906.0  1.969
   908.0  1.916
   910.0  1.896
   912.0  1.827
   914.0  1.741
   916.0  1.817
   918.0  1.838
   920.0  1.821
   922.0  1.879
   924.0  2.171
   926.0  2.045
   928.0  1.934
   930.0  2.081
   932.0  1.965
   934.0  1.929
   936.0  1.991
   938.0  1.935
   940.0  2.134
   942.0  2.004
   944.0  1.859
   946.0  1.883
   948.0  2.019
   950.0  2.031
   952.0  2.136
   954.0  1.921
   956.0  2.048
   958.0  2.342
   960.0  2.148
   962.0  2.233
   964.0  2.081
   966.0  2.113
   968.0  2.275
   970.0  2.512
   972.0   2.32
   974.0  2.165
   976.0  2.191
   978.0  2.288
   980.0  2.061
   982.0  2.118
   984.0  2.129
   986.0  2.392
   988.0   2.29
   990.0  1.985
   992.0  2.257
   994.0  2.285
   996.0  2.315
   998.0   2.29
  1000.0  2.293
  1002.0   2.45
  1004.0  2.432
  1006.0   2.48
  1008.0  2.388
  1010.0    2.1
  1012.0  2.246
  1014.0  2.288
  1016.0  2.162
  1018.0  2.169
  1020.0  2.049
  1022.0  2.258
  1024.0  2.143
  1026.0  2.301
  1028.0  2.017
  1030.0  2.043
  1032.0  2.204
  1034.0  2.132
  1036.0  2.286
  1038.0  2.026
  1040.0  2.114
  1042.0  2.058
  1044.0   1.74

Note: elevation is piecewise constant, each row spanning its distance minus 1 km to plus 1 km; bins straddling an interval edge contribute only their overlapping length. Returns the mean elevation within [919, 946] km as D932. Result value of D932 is 1.98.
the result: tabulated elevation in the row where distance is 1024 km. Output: 2.143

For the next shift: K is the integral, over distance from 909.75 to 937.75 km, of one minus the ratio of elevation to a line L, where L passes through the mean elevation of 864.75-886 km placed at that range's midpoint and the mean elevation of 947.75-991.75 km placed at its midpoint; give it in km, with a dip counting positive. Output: 1.9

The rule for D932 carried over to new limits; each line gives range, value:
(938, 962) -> 2.05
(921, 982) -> 2.09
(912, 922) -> 1.81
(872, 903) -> 1.95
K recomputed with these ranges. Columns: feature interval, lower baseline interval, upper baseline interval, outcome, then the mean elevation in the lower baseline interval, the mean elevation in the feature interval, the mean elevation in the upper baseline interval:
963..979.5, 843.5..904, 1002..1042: -1.0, 1.93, 2.24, 2.2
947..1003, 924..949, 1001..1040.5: -2.9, 1.99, 2.2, 2.22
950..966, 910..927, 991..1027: -0.5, 1.89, 2.12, 2.27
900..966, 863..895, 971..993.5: 3.1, 1.95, 1.98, 2.2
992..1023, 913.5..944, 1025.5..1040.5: -2.8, 1.95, 2.28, 2.14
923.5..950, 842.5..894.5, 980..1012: 1.5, 1.93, 1.99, 2.27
